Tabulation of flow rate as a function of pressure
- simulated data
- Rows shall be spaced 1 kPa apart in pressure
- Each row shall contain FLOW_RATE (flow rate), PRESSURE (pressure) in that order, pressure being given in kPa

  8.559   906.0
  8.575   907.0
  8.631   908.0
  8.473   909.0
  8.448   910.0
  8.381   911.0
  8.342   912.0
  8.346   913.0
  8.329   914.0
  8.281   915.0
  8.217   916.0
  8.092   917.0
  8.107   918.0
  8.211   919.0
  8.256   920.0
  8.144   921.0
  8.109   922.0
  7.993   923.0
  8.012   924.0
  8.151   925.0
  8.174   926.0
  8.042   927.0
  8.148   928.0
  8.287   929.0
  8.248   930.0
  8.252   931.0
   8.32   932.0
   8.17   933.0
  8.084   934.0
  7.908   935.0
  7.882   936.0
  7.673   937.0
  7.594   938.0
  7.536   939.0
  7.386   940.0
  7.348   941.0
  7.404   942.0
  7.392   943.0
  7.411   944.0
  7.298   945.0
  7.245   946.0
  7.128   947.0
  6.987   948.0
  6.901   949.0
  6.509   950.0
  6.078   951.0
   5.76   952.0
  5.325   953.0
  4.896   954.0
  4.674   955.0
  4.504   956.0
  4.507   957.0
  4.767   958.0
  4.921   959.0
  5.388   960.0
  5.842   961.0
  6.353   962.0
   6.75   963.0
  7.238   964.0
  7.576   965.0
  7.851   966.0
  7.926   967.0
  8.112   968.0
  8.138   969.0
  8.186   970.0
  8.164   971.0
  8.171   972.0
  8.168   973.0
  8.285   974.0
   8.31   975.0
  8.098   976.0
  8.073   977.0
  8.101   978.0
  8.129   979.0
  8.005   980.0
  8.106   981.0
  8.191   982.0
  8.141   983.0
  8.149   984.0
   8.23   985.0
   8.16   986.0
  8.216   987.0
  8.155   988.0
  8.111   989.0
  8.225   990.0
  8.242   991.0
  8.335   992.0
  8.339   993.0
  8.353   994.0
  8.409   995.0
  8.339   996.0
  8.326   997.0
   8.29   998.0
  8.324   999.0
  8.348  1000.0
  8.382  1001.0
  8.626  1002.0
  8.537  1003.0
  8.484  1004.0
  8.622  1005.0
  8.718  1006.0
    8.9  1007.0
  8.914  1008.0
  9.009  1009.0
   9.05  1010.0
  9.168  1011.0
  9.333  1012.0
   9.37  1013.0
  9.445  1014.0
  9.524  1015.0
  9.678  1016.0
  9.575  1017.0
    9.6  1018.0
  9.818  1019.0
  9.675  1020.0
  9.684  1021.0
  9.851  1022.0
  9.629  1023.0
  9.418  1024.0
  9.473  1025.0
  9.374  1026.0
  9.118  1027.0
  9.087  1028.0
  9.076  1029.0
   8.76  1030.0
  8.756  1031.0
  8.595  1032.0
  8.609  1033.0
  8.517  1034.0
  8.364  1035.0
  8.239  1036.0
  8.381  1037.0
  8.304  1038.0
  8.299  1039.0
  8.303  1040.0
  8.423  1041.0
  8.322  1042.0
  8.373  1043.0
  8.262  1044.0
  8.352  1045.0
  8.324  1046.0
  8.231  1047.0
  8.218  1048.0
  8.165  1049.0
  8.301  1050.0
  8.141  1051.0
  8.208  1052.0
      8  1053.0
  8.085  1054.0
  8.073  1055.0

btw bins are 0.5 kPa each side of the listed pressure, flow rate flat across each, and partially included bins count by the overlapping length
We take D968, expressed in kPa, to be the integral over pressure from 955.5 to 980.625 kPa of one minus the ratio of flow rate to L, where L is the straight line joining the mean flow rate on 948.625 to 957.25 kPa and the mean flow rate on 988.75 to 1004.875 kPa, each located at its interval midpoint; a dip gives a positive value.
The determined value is -2.6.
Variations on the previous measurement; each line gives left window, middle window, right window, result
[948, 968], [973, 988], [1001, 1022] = -1.6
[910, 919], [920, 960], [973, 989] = 5.5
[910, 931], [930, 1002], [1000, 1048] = 8.7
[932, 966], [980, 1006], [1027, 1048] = -2.5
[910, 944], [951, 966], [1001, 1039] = 4.8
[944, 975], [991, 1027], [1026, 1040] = -4.4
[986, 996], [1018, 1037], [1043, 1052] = -2.0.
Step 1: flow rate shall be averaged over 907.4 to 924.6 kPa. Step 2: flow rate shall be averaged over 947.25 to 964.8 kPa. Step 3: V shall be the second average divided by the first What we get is 0.70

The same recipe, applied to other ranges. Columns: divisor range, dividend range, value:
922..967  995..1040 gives 1.27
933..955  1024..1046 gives 1.23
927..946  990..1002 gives 1.07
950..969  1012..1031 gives 1.55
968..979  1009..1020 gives 1.16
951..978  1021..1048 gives 1.29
